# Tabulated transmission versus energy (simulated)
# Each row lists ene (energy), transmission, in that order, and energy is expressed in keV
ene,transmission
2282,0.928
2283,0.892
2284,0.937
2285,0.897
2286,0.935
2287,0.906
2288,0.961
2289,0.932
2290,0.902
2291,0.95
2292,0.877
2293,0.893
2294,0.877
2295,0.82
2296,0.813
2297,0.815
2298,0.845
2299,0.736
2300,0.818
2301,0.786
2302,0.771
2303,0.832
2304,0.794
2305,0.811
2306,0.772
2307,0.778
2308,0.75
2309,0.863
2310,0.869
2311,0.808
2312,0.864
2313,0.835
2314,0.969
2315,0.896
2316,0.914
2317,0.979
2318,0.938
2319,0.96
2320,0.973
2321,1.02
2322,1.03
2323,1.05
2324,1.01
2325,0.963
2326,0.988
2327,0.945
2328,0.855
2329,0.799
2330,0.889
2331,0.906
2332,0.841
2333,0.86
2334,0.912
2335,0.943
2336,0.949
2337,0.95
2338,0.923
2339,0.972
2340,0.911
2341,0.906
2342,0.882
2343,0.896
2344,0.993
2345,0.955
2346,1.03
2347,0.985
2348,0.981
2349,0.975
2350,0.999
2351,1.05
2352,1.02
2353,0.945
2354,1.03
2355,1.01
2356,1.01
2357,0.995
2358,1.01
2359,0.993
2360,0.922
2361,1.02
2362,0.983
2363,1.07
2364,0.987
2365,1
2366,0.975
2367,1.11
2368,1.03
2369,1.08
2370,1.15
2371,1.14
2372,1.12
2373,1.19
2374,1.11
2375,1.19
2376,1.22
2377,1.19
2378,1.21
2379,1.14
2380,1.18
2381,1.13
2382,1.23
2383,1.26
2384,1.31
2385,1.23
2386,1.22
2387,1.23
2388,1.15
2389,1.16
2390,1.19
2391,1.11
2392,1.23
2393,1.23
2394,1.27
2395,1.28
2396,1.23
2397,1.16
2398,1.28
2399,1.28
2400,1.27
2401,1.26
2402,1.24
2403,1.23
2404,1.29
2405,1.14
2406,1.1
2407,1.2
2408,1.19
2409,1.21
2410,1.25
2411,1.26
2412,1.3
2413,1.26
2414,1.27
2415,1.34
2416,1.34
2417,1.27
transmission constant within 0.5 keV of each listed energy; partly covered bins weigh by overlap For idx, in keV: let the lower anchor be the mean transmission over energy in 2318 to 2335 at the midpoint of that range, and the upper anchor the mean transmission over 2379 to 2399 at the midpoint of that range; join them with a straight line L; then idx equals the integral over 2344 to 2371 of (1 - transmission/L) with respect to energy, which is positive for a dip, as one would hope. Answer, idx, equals 1.52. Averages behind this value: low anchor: 0.938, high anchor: 1.21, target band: 1.01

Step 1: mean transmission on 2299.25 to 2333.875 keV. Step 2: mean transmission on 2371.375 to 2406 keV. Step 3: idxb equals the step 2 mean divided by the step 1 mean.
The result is 1.4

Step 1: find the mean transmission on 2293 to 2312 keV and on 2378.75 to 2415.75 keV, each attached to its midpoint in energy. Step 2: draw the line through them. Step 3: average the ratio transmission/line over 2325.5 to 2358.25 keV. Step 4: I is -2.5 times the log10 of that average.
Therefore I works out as 0.04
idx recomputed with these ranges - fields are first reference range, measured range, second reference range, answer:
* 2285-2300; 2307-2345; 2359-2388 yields 2.4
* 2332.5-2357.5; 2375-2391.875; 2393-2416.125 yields -0.8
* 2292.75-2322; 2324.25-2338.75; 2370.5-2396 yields 0.8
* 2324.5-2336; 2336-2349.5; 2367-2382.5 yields 0.3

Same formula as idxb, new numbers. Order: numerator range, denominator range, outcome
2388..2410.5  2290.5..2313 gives 1.47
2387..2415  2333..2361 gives 1.27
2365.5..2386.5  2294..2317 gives 1.40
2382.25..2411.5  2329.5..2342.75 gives 1.34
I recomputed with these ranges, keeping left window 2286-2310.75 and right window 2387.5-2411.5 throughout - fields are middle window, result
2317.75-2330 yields -0.03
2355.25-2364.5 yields 0.07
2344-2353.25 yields 0.04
